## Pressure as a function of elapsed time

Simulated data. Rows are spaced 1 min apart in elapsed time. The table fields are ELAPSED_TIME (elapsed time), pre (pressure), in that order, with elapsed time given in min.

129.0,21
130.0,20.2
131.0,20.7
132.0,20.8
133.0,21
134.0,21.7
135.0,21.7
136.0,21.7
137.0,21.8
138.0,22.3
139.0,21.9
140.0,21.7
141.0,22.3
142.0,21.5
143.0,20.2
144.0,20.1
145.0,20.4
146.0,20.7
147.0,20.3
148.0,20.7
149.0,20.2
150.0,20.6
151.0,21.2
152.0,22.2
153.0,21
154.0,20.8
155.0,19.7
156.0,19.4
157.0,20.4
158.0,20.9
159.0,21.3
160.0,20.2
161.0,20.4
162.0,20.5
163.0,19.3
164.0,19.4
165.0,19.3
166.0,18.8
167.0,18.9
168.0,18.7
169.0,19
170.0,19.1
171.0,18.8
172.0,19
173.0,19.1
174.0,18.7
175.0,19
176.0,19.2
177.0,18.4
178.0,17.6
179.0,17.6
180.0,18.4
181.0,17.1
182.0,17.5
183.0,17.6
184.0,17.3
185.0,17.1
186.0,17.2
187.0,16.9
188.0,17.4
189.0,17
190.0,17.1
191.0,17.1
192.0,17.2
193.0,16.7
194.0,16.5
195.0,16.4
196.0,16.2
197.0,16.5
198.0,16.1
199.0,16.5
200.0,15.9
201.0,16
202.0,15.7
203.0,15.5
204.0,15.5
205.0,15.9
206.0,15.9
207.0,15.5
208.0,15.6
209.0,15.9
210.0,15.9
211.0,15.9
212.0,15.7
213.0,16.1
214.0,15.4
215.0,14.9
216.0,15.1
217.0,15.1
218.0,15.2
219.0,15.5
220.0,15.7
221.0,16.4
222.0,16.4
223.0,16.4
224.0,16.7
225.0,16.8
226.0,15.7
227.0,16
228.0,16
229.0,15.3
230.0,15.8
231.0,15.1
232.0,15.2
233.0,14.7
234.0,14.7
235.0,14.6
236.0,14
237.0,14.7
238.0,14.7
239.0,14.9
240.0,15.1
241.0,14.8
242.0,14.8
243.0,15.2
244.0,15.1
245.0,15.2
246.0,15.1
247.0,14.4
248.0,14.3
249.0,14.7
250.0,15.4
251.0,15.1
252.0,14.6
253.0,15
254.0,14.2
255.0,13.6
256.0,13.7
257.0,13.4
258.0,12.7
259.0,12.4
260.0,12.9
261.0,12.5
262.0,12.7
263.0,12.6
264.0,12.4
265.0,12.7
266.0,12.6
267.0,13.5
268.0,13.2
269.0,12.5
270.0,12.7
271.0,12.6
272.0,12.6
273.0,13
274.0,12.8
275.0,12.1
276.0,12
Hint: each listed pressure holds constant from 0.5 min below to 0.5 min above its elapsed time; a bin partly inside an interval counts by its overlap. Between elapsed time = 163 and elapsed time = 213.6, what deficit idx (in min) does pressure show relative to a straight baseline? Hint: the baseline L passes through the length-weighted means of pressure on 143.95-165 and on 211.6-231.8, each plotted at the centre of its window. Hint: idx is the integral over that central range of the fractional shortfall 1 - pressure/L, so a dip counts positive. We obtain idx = 2.4 min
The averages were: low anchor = 20.4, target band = 17.2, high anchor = 15.8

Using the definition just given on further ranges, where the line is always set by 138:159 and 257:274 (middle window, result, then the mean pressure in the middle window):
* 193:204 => 0.8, 16.1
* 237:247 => -0.4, 14.9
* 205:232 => 0.4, 15.8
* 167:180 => 0.3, 18.7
